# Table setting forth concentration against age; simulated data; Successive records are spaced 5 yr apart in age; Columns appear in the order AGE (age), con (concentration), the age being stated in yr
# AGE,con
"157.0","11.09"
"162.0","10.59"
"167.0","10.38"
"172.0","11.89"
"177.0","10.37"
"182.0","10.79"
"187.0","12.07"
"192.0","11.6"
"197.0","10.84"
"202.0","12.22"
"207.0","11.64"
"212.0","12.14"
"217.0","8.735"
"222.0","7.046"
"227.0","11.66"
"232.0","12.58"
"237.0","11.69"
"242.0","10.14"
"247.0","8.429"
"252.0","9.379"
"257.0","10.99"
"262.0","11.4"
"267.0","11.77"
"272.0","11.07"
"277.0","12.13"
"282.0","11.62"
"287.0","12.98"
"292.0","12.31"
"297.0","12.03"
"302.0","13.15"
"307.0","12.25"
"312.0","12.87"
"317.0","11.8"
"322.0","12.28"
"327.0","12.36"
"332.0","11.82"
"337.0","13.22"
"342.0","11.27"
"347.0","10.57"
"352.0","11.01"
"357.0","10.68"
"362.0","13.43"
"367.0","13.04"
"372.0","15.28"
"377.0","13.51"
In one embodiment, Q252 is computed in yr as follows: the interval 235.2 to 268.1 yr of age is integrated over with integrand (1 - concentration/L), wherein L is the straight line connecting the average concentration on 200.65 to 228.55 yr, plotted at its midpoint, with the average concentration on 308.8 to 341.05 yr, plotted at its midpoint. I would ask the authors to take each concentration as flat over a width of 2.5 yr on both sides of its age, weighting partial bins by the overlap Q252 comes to 1.9 yr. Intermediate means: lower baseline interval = 10.5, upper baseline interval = 12.3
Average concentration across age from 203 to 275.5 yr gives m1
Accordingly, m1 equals 10.7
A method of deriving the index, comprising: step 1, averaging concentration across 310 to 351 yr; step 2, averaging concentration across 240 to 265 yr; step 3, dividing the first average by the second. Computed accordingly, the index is 1.2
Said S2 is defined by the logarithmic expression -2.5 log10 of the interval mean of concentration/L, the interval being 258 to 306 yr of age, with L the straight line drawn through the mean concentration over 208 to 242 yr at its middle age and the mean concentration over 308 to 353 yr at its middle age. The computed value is -0.06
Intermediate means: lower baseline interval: 10.6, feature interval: 12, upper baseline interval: 12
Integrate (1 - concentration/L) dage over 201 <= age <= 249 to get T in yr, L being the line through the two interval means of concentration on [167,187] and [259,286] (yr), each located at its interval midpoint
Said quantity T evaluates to 3.2 yr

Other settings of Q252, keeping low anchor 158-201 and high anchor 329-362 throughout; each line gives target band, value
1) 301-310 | -0.9 yr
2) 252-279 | 0.2 yr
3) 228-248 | 0.6 yr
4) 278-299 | -1.5 yr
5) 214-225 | 2.9 yr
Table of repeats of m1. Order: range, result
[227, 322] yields 11.6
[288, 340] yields 12.4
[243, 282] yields 10.8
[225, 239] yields 12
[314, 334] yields 12.1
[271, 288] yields 11.9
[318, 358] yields 11.7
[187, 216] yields 11.6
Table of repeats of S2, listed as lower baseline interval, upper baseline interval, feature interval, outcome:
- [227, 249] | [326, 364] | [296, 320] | -0.09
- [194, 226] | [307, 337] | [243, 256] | 0.20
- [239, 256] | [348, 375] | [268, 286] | -0.14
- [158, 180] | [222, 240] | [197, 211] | -0.07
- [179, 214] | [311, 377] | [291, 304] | -0.04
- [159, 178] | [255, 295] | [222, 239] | 0.01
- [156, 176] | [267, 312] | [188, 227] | 0.06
